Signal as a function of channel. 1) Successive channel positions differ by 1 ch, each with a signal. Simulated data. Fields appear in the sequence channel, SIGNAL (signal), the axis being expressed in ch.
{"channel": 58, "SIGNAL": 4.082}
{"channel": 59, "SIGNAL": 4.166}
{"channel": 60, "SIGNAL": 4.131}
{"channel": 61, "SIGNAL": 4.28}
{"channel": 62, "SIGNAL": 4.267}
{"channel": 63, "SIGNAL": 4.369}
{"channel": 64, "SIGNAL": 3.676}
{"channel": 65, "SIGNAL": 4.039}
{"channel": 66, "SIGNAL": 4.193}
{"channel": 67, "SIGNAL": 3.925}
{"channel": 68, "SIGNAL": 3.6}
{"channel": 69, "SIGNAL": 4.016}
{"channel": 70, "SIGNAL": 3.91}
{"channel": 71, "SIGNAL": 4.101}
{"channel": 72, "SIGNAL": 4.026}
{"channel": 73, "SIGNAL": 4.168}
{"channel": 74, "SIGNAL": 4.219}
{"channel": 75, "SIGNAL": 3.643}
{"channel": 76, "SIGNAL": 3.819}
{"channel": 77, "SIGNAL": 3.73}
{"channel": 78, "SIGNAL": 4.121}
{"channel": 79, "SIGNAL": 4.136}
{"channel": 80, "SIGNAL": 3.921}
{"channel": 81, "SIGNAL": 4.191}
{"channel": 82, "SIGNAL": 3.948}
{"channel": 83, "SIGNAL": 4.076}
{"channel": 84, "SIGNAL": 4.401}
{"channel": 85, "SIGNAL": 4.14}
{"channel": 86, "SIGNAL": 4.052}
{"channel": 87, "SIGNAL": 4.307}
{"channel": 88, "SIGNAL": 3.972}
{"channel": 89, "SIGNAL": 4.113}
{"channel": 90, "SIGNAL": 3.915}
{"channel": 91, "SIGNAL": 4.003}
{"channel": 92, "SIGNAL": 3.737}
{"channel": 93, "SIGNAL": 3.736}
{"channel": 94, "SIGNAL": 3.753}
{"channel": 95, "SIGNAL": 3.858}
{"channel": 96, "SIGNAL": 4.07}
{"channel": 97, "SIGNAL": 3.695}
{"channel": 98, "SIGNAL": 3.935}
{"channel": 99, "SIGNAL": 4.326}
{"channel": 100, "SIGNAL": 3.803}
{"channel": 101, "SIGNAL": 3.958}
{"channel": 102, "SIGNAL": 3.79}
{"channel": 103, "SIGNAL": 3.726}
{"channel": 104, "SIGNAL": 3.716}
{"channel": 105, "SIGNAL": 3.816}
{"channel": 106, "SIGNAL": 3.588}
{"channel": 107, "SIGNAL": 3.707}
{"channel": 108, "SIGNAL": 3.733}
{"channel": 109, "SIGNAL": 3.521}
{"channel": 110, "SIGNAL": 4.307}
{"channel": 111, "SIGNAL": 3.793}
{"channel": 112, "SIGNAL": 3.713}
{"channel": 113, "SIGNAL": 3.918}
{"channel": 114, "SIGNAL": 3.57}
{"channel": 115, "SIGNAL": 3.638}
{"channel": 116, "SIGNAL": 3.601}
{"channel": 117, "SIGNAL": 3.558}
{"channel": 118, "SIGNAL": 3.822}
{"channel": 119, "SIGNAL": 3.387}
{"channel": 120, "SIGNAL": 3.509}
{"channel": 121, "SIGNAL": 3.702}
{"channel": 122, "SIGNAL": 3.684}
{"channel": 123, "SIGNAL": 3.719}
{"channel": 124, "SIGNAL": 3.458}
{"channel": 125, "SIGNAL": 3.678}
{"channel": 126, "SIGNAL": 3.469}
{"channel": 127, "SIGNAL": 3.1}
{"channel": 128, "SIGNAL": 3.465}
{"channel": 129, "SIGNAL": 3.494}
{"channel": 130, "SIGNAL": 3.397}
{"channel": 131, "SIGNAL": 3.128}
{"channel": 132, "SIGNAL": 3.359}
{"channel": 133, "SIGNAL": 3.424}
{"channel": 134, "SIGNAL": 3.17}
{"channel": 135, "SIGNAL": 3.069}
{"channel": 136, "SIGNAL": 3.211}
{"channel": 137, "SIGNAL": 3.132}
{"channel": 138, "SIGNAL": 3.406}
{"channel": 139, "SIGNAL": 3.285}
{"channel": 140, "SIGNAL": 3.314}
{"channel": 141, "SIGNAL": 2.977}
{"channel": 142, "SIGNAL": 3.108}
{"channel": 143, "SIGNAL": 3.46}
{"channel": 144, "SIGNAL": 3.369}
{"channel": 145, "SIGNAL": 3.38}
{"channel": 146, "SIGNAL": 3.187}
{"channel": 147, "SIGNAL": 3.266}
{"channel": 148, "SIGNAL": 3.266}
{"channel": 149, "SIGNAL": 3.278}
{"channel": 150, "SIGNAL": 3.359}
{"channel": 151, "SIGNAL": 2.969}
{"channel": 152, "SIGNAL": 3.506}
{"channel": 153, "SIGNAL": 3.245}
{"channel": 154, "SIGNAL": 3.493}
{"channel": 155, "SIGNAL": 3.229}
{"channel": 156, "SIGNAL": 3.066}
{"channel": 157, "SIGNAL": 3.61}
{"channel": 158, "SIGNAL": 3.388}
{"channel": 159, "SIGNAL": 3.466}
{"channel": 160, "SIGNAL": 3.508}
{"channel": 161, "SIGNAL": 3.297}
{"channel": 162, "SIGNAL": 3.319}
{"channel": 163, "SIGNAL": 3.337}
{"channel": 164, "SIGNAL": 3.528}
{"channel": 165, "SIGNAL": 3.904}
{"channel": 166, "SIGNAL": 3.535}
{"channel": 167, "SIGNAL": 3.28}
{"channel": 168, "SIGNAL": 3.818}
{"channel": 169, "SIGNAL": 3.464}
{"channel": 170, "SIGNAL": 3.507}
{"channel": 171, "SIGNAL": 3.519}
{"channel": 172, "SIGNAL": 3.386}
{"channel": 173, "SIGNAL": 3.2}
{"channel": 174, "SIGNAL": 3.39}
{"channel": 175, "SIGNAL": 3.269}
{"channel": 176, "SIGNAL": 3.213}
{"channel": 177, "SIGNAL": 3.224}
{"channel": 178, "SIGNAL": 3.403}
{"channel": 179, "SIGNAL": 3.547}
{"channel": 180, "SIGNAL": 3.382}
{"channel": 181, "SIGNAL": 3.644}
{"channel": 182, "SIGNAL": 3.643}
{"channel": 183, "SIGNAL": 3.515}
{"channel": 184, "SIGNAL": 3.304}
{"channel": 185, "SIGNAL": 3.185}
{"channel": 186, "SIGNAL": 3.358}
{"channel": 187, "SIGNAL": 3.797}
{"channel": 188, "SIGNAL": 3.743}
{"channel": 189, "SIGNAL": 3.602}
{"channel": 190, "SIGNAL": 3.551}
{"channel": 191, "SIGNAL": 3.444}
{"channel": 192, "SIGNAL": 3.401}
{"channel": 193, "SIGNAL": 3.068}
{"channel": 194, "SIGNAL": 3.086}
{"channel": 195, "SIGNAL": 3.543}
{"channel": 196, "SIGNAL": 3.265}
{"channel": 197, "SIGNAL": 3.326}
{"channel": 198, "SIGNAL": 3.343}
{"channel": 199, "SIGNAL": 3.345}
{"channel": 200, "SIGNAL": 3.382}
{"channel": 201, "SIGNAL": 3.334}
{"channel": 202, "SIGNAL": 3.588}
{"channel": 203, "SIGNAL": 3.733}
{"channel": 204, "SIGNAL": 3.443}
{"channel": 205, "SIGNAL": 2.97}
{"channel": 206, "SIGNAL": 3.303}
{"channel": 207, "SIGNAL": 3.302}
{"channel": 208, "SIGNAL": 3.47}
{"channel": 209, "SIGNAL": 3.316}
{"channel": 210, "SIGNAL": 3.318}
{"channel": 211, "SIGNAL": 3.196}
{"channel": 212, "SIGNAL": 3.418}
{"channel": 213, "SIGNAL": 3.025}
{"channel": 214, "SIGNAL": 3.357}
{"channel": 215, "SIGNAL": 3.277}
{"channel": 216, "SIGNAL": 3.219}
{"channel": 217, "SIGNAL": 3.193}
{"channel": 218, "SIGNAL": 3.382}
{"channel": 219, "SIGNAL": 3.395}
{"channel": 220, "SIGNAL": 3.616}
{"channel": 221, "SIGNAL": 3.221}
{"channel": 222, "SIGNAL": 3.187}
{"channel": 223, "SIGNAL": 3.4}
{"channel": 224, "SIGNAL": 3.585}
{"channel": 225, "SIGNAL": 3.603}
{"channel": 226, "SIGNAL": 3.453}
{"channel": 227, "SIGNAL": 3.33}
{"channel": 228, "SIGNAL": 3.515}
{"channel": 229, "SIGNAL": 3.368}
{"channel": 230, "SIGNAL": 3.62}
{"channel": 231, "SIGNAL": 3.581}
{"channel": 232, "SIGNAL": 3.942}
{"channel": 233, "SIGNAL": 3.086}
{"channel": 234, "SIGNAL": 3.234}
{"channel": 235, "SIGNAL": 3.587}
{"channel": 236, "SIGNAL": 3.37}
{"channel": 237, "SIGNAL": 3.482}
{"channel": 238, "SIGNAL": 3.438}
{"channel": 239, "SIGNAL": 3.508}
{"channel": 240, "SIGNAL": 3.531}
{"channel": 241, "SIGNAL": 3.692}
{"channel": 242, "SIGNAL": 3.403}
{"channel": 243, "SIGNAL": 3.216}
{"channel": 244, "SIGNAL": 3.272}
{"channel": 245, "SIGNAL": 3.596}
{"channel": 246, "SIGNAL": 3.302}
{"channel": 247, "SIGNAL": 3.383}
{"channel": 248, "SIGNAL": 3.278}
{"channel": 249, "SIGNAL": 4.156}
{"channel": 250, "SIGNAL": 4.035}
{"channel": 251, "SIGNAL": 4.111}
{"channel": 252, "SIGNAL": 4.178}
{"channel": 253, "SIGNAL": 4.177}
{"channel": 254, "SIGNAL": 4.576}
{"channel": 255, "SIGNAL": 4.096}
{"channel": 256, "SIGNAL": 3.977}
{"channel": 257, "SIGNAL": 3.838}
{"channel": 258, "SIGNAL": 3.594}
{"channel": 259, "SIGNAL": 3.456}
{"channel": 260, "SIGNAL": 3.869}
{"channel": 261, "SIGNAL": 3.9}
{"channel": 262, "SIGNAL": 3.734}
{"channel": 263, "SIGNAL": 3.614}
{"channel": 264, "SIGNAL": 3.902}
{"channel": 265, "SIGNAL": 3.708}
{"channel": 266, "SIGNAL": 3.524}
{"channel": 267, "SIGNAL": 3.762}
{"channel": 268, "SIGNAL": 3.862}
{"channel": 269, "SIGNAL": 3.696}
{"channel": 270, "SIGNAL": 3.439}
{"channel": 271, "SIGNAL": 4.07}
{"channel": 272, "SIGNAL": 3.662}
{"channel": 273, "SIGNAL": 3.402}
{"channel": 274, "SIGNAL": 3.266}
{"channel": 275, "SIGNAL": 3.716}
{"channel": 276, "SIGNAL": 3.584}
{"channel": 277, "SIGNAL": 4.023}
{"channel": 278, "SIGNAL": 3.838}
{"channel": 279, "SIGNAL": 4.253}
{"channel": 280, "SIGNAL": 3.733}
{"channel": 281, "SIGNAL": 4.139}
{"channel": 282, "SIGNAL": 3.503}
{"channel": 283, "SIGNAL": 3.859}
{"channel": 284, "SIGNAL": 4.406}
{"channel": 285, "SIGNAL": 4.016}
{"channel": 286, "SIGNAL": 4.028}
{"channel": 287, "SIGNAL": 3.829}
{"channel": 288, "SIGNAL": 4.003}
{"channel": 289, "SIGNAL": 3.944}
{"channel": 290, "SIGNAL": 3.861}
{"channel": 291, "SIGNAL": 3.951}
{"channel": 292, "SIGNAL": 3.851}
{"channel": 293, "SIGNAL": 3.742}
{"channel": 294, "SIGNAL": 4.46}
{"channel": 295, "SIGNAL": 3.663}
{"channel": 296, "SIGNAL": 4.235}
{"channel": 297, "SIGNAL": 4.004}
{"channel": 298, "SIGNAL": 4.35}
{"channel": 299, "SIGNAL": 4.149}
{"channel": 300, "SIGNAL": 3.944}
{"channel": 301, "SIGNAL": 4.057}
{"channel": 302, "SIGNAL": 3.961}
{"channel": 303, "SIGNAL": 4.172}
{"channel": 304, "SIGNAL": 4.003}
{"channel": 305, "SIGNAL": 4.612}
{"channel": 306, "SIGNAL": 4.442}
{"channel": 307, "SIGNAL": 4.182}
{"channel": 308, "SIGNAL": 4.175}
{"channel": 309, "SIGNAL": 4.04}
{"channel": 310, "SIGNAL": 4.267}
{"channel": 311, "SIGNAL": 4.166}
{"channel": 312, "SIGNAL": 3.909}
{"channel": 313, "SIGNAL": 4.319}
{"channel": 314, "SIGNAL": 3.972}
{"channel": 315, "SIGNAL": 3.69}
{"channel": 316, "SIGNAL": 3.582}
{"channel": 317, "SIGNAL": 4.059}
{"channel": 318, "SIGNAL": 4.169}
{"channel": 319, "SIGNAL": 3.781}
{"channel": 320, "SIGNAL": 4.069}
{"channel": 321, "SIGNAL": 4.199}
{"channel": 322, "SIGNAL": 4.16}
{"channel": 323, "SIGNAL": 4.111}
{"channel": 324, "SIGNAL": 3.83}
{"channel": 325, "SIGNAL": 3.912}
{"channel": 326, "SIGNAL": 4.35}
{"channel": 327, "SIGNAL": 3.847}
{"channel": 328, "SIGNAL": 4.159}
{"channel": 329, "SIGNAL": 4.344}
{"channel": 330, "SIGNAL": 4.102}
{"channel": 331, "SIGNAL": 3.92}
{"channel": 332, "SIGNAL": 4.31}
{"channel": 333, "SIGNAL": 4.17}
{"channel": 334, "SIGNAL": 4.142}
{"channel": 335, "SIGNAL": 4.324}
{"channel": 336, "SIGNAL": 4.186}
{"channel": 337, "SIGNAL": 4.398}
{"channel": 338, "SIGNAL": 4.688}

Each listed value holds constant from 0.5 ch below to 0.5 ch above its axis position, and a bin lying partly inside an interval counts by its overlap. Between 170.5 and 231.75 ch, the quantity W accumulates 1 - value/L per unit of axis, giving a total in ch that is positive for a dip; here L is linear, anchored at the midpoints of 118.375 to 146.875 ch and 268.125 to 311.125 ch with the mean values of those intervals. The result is 3.9 ch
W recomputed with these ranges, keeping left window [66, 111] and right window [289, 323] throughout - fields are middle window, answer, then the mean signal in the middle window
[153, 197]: 6.2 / 3.43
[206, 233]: 4.2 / 3.39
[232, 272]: 3.4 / 3.69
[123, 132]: 1.2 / 3.41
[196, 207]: 1.7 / 3.37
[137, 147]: 1.8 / 3.27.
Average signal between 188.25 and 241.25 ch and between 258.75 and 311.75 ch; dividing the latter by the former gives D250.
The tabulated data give 1.16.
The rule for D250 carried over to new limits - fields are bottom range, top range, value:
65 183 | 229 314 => 1.06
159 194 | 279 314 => 1.18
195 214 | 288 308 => 1.22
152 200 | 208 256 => 1.03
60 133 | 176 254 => 0.90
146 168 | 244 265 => 1.13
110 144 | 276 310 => 1.17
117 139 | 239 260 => 1.09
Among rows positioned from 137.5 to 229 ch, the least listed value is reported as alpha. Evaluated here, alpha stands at 2.969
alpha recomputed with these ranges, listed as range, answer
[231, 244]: 3.086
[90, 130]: 3.1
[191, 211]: 2.97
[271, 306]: 3.266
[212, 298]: 3.025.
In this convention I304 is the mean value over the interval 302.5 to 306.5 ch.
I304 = 4.31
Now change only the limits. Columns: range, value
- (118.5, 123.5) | 3.6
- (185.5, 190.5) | 3.61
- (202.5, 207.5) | 3.35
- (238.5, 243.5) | 3.47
